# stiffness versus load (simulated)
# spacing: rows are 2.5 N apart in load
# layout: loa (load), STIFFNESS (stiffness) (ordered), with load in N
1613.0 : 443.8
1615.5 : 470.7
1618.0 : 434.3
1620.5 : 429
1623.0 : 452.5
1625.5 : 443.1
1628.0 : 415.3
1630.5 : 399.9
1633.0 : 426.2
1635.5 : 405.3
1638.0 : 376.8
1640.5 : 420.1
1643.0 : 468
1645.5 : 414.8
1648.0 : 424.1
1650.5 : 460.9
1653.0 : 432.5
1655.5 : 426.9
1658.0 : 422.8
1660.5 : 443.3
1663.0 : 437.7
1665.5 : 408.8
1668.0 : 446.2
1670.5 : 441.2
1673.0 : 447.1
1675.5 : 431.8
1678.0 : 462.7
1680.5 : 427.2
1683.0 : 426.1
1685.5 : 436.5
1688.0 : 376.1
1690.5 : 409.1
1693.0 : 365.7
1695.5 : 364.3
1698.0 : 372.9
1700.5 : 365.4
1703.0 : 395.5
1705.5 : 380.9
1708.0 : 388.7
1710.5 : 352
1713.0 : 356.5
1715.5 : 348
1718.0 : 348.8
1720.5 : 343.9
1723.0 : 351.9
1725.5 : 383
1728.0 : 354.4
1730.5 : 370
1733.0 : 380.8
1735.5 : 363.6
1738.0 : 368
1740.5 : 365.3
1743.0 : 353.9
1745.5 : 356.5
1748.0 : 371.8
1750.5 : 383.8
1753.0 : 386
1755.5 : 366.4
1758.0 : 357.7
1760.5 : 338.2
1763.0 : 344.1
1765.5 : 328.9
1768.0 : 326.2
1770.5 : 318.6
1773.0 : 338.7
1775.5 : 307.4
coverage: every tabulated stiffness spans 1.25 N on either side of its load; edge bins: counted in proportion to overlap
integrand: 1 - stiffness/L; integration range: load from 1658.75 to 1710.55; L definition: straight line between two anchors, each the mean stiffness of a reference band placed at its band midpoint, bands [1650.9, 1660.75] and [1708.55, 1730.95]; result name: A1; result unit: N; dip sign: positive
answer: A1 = -1.4 N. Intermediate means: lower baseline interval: 433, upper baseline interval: 357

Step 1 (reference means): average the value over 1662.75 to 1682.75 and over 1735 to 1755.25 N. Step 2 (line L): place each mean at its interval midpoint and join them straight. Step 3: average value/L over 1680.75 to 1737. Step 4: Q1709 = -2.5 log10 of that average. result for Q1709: 0.08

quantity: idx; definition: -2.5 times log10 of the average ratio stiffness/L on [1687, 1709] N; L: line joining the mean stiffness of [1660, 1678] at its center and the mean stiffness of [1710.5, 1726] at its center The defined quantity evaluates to 0.02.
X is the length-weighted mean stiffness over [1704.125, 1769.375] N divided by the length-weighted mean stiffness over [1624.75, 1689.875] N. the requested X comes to 0.8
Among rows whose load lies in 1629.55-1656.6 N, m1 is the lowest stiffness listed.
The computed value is 376.8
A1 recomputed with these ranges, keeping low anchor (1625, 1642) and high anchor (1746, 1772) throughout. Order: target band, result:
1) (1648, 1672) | -2.16 N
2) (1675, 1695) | -1.39 N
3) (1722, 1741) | -0.11 N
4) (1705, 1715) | 0.23 N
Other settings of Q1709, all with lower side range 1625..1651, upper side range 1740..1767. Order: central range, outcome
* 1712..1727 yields 0.065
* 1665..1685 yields -0.093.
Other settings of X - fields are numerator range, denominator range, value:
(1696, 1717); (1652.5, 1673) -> 0.85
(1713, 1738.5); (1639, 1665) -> 0.83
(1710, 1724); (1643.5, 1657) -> 0.81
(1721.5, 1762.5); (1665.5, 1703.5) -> 0.89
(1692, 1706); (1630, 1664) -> 0.88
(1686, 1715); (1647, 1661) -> 0.86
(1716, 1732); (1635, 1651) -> 0.85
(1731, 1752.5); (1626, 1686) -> 0.86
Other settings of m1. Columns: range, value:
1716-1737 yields 343.9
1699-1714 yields 352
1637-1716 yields 348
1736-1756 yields 353.9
